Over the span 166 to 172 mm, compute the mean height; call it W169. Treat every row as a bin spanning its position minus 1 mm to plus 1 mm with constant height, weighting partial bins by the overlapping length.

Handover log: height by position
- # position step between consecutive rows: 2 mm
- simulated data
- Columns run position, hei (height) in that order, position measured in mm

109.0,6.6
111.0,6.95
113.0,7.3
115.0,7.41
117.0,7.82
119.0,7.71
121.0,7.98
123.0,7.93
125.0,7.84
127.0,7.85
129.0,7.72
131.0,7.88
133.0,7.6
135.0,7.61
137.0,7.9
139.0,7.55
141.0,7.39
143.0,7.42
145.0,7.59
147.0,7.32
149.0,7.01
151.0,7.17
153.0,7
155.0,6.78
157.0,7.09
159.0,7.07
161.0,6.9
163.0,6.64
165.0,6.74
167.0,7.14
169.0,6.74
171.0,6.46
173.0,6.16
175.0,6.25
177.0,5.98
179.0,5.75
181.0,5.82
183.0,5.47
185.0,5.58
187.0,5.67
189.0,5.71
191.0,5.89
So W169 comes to 6.78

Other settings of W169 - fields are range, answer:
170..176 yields 6.29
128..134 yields 7.73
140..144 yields 7.4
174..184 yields 5.85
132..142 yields 7.61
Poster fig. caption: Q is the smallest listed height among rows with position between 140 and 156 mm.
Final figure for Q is 6.78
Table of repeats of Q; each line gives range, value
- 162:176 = 6.16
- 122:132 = 7.72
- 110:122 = 6.95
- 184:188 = 5.58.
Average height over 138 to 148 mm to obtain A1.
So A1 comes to 7.45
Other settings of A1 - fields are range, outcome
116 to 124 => 7.86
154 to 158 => 6.94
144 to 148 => 7.46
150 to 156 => 6.98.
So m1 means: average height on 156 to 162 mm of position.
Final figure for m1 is 7.02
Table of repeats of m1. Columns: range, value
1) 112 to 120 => 7.56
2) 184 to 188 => 5.62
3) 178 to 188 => 5.66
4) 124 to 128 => 7.84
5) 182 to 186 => 5.53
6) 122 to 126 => 7.88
